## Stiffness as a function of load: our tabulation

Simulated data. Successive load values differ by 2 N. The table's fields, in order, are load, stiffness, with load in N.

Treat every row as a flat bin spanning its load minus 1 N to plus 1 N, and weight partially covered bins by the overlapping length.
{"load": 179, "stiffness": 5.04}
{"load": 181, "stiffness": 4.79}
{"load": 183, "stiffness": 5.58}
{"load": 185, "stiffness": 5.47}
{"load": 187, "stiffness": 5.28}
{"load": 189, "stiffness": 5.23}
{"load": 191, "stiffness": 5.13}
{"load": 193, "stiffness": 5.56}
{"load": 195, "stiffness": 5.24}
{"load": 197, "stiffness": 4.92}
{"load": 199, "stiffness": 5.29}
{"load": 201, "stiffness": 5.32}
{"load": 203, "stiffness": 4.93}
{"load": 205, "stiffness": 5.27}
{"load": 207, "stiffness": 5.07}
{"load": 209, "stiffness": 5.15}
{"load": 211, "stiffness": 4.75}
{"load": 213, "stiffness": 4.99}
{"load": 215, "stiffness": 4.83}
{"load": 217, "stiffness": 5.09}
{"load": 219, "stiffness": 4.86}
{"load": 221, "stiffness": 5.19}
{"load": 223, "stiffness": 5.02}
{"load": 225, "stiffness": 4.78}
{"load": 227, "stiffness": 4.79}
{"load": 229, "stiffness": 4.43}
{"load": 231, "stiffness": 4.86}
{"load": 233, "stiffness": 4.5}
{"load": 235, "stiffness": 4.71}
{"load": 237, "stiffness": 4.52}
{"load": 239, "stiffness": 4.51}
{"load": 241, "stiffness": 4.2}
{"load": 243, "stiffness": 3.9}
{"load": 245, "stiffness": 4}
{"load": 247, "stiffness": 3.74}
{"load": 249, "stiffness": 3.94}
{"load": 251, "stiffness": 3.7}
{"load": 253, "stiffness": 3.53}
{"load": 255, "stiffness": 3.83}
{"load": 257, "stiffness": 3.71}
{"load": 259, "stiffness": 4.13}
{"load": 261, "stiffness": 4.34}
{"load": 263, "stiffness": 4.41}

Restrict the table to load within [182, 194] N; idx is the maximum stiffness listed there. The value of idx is 5.58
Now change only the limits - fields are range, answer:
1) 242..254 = 4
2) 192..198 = 5.56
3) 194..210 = 5.32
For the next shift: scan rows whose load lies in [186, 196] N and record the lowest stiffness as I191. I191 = 5.13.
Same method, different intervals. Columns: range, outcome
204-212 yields 4.75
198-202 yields 5.29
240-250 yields 3.74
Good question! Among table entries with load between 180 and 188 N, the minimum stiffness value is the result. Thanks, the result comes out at 4.79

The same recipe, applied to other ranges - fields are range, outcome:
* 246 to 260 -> 3.53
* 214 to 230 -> 4.43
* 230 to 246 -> 3.9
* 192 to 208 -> 4.92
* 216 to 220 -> 4.86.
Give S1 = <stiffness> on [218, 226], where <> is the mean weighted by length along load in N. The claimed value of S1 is 4.96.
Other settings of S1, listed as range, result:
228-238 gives 4.6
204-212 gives 5.06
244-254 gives 3.78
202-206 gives 5.1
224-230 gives 4.67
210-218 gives 4.92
